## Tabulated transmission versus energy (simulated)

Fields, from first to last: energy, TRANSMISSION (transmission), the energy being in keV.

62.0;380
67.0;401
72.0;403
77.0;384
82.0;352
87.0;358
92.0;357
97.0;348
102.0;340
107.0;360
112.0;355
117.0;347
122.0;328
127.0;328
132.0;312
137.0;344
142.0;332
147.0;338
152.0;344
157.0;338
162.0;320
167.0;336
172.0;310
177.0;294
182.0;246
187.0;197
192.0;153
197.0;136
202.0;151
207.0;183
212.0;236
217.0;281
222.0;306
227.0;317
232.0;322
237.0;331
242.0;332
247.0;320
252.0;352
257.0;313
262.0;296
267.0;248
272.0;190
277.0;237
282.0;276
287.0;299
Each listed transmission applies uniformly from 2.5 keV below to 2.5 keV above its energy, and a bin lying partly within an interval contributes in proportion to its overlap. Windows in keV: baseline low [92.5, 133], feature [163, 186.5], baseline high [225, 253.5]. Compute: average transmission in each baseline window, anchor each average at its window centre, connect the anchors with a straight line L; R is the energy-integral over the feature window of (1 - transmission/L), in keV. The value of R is 3.2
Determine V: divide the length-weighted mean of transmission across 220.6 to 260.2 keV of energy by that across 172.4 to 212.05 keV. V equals 1.60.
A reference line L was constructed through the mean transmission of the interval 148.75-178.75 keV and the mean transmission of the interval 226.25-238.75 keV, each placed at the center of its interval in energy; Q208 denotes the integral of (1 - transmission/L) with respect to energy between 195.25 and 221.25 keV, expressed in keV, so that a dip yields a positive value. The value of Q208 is 9.43 keV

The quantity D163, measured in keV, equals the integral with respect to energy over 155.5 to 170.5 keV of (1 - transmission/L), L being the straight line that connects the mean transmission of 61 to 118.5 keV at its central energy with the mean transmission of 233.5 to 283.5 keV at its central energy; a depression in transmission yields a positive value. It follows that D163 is 0.15 keV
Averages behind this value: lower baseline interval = 365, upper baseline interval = 290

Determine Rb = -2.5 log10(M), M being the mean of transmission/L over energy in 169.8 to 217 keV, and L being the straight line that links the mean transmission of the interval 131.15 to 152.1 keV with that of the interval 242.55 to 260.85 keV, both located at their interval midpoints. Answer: 0.47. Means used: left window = 335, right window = 326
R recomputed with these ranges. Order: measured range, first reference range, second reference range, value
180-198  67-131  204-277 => 7.3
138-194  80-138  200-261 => 4.3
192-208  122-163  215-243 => 8.3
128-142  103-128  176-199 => -1.1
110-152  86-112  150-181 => 0.1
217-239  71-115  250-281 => -1.8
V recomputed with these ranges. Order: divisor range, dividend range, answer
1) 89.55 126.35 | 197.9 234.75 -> 0.73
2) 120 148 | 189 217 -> 0.55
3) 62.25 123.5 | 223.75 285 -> 0.81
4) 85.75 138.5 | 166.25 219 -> 0.66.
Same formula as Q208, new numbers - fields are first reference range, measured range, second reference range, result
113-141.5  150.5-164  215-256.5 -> -0.2 keV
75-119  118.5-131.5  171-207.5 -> -0.7 keV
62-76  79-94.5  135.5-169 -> 1.1 keV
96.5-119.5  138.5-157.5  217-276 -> -0.2 keV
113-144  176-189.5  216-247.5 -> 3.5 keV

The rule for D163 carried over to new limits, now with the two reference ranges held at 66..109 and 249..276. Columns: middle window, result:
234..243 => -1.3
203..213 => 3.6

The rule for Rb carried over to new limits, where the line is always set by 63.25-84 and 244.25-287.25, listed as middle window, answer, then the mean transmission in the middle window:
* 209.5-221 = 0.16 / 265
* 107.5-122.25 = 0.05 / 348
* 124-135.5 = 0.10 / 322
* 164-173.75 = 0.03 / 324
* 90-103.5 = 0.07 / 349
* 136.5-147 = 0.04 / 337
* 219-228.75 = -0.02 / 310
